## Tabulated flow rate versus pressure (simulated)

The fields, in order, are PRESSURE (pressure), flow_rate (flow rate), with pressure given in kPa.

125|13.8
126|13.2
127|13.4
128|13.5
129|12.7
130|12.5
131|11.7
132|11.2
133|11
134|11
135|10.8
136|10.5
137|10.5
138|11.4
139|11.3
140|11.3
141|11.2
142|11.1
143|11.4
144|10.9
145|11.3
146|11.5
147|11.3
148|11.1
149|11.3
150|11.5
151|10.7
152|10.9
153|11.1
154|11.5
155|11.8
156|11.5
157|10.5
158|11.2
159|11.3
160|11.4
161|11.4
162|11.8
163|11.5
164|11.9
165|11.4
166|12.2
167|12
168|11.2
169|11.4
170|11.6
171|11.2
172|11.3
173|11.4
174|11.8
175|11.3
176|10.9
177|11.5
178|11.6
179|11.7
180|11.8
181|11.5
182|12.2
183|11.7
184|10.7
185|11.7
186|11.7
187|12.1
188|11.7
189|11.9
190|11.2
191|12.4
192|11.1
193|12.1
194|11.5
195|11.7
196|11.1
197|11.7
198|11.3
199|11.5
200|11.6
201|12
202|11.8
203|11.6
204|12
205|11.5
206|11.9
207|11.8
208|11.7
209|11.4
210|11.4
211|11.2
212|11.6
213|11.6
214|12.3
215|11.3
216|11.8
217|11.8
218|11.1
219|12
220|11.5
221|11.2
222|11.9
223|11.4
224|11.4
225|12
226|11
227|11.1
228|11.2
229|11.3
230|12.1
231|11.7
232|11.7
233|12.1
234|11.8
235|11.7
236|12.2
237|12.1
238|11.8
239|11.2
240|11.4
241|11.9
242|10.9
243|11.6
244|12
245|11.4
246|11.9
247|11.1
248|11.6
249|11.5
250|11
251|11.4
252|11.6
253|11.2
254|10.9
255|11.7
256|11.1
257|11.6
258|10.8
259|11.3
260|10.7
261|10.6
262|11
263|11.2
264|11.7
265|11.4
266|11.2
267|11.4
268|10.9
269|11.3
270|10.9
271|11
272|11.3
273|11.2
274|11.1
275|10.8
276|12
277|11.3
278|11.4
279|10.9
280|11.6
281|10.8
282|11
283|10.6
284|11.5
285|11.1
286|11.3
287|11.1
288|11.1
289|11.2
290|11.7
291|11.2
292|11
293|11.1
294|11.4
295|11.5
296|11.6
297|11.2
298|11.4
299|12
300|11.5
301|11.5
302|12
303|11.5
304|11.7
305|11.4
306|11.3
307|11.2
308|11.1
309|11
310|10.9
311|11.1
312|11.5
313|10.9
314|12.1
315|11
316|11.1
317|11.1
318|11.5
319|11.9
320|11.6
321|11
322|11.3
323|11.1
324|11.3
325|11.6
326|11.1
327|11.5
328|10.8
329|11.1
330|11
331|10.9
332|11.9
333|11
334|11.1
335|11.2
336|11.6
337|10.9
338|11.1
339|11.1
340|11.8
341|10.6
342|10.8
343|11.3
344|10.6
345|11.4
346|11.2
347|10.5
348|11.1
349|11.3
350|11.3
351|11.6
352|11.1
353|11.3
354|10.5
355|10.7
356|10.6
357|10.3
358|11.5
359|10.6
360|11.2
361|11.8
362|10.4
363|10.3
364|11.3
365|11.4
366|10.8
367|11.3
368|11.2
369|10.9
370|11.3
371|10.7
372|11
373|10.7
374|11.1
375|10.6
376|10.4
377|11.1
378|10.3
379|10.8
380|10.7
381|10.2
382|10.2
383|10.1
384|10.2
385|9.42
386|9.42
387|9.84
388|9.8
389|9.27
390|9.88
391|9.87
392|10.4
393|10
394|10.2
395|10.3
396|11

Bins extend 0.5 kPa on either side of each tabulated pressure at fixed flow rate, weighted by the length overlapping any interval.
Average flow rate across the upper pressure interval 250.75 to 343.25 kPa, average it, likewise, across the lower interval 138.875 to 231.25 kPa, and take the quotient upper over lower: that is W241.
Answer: 0.98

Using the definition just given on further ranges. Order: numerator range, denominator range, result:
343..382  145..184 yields 0.96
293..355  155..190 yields 0.98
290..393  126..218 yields 0.95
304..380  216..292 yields 0.98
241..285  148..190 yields 0.98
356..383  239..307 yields 0.96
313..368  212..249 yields 0.96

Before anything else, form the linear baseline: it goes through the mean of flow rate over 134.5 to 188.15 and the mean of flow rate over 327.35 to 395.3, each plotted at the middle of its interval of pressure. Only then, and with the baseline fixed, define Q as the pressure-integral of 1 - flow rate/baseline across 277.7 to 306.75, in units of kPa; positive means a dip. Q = -0.9 kPa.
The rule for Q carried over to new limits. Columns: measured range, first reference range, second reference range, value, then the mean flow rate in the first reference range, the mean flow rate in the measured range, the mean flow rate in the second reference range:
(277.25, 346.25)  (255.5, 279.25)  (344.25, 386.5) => -1.6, 11.2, 11.3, 10.8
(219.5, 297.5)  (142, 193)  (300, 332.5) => 0.1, 11.5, 11.4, 11.3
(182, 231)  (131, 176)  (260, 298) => -1.5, 11.3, 11.6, 11.2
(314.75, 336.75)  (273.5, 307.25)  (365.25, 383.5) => -0.3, 11.3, 11.3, 10.8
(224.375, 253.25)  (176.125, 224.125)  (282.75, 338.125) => -0.2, 11.6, 11.6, 11.3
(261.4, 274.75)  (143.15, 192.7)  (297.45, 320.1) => 0.3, 11.5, 11.2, 11.4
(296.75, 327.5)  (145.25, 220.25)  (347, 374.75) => -0.6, 11.5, 11.4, 11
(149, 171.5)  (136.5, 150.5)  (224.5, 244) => -0.2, 11.2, 11.4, 11.6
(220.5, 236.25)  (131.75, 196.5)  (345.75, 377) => -0.5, 11.4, 11.6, 11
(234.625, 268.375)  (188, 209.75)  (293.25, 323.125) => 0.4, 11.7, 11.4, 11.4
